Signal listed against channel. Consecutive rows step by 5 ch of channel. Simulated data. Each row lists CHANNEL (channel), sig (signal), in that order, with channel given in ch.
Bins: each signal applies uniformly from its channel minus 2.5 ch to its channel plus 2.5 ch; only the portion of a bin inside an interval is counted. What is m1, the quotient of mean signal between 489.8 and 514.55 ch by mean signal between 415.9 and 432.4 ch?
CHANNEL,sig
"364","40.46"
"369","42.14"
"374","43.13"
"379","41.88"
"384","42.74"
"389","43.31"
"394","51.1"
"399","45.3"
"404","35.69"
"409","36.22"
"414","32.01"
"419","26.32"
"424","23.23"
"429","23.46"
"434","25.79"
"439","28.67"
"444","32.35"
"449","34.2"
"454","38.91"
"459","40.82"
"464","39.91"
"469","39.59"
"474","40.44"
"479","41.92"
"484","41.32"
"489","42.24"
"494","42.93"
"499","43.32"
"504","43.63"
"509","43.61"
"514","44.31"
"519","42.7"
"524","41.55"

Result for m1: 1.76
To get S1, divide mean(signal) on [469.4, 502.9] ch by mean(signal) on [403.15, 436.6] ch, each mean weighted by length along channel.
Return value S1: 1.5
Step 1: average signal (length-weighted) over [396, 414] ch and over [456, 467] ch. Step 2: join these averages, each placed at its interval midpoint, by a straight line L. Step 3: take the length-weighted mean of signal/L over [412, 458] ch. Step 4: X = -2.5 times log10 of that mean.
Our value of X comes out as 0.31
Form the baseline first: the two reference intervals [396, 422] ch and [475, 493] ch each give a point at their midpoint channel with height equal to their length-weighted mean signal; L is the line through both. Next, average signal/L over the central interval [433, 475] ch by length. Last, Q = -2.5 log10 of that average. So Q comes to 0.10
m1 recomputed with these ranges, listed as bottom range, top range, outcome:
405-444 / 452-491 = 1.42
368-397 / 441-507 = 0.91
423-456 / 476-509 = 1.44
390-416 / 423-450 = 0.69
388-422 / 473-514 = 1.12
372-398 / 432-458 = 0.73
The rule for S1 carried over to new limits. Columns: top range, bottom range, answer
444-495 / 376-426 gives 1.05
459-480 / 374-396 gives 0.91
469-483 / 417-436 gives 1.66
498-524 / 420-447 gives 1.62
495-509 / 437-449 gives 1.39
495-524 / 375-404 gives 0.98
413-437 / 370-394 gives 0.59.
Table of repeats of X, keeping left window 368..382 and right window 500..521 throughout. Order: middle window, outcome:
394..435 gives 0.300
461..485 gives 0.069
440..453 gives 0.275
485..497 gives 0.024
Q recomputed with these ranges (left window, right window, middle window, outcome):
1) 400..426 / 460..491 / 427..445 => 0.275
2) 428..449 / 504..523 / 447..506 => -0.136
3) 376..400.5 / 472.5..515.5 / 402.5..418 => 0.296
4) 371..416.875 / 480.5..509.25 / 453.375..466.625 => 0.058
